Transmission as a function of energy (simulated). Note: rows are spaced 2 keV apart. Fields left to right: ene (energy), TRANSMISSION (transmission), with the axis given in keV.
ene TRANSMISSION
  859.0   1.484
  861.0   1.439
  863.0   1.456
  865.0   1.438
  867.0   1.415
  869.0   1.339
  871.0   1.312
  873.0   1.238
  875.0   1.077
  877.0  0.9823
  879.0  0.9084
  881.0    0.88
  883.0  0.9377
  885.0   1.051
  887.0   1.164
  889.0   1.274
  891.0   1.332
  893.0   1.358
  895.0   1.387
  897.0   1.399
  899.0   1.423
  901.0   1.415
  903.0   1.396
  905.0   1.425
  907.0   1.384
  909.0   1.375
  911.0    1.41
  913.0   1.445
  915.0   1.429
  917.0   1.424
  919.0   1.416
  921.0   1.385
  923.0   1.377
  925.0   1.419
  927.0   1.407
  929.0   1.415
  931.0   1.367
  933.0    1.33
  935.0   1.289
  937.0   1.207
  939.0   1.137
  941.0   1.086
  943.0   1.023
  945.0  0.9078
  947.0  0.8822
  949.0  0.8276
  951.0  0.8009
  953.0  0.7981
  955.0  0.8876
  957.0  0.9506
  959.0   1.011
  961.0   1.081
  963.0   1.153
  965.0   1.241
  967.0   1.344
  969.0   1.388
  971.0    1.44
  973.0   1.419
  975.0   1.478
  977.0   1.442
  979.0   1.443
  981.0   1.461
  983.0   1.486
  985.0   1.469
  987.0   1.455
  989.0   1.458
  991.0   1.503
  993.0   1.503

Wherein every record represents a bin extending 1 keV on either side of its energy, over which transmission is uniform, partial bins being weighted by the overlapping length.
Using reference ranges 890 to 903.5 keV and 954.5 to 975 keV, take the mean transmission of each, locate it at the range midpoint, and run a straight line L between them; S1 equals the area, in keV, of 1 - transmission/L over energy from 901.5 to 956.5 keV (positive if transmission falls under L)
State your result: 3.3 keV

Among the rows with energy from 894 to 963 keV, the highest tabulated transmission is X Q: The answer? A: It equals 1.445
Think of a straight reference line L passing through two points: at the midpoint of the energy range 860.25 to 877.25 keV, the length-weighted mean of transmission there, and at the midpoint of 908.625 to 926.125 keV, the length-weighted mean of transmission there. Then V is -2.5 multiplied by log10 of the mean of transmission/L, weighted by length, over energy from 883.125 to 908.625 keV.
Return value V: 0.037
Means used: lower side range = 1.31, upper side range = 1.41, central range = 1.32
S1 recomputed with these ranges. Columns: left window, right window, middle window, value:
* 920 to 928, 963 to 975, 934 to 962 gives 7.8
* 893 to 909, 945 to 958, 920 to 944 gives -4.8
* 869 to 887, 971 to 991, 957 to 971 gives 1.9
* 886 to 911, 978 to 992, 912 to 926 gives -0.3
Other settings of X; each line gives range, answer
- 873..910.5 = 1.425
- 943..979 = 1.478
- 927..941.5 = 1.415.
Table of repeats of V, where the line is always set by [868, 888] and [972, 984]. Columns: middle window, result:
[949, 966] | 0.37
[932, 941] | 0.07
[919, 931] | -0.11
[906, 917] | -0.16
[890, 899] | -0.19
